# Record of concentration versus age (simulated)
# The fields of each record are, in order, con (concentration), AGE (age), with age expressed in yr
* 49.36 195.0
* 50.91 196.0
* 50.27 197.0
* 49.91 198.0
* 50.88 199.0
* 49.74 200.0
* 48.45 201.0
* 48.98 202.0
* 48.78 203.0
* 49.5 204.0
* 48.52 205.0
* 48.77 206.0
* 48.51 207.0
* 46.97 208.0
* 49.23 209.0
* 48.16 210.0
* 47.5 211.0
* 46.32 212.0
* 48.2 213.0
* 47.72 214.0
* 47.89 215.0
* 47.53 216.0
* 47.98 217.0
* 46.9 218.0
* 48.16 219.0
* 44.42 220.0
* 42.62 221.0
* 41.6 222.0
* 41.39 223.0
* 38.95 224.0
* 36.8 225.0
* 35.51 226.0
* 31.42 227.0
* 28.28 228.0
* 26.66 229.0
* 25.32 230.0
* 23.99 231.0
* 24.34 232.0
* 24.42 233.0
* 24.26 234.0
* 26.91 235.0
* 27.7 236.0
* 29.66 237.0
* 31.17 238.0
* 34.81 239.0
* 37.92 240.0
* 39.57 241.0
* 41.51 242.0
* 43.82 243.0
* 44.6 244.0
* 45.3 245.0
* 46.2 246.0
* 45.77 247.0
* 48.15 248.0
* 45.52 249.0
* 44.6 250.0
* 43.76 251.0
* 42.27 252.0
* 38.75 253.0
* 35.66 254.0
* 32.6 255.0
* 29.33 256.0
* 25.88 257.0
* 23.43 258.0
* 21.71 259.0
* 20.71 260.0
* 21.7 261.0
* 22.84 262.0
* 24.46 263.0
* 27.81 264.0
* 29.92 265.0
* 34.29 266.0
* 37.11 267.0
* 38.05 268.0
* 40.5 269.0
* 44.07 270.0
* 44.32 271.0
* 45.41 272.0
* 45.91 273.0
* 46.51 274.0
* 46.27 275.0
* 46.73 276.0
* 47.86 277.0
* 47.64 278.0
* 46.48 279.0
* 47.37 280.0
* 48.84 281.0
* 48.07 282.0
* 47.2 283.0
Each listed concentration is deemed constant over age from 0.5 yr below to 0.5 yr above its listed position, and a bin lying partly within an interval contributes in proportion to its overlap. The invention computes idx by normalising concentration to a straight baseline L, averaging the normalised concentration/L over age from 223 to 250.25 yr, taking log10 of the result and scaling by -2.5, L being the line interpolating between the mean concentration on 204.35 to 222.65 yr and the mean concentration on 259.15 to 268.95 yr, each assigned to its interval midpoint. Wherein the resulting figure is 0.081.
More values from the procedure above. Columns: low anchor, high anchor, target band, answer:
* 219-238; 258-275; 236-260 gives -0.13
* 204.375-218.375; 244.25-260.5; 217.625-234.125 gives 0.27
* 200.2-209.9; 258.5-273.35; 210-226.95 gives 0.03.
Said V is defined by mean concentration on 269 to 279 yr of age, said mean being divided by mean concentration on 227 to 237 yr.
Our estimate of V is 1.7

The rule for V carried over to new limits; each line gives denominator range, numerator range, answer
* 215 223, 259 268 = 0.61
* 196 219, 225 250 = 0.72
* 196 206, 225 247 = 0.67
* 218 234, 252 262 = 0.82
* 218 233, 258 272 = 0.90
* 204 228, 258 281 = 0.84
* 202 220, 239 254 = 0.89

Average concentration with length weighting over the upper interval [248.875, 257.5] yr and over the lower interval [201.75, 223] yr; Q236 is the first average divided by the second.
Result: 0.79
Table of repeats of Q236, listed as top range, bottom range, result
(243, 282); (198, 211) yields 0.79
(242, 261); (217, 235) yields 1.08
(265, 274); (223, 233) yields 1.34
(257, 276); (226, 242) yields 1.15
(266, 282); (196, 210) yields 0.91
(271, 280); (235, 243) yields 1.34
